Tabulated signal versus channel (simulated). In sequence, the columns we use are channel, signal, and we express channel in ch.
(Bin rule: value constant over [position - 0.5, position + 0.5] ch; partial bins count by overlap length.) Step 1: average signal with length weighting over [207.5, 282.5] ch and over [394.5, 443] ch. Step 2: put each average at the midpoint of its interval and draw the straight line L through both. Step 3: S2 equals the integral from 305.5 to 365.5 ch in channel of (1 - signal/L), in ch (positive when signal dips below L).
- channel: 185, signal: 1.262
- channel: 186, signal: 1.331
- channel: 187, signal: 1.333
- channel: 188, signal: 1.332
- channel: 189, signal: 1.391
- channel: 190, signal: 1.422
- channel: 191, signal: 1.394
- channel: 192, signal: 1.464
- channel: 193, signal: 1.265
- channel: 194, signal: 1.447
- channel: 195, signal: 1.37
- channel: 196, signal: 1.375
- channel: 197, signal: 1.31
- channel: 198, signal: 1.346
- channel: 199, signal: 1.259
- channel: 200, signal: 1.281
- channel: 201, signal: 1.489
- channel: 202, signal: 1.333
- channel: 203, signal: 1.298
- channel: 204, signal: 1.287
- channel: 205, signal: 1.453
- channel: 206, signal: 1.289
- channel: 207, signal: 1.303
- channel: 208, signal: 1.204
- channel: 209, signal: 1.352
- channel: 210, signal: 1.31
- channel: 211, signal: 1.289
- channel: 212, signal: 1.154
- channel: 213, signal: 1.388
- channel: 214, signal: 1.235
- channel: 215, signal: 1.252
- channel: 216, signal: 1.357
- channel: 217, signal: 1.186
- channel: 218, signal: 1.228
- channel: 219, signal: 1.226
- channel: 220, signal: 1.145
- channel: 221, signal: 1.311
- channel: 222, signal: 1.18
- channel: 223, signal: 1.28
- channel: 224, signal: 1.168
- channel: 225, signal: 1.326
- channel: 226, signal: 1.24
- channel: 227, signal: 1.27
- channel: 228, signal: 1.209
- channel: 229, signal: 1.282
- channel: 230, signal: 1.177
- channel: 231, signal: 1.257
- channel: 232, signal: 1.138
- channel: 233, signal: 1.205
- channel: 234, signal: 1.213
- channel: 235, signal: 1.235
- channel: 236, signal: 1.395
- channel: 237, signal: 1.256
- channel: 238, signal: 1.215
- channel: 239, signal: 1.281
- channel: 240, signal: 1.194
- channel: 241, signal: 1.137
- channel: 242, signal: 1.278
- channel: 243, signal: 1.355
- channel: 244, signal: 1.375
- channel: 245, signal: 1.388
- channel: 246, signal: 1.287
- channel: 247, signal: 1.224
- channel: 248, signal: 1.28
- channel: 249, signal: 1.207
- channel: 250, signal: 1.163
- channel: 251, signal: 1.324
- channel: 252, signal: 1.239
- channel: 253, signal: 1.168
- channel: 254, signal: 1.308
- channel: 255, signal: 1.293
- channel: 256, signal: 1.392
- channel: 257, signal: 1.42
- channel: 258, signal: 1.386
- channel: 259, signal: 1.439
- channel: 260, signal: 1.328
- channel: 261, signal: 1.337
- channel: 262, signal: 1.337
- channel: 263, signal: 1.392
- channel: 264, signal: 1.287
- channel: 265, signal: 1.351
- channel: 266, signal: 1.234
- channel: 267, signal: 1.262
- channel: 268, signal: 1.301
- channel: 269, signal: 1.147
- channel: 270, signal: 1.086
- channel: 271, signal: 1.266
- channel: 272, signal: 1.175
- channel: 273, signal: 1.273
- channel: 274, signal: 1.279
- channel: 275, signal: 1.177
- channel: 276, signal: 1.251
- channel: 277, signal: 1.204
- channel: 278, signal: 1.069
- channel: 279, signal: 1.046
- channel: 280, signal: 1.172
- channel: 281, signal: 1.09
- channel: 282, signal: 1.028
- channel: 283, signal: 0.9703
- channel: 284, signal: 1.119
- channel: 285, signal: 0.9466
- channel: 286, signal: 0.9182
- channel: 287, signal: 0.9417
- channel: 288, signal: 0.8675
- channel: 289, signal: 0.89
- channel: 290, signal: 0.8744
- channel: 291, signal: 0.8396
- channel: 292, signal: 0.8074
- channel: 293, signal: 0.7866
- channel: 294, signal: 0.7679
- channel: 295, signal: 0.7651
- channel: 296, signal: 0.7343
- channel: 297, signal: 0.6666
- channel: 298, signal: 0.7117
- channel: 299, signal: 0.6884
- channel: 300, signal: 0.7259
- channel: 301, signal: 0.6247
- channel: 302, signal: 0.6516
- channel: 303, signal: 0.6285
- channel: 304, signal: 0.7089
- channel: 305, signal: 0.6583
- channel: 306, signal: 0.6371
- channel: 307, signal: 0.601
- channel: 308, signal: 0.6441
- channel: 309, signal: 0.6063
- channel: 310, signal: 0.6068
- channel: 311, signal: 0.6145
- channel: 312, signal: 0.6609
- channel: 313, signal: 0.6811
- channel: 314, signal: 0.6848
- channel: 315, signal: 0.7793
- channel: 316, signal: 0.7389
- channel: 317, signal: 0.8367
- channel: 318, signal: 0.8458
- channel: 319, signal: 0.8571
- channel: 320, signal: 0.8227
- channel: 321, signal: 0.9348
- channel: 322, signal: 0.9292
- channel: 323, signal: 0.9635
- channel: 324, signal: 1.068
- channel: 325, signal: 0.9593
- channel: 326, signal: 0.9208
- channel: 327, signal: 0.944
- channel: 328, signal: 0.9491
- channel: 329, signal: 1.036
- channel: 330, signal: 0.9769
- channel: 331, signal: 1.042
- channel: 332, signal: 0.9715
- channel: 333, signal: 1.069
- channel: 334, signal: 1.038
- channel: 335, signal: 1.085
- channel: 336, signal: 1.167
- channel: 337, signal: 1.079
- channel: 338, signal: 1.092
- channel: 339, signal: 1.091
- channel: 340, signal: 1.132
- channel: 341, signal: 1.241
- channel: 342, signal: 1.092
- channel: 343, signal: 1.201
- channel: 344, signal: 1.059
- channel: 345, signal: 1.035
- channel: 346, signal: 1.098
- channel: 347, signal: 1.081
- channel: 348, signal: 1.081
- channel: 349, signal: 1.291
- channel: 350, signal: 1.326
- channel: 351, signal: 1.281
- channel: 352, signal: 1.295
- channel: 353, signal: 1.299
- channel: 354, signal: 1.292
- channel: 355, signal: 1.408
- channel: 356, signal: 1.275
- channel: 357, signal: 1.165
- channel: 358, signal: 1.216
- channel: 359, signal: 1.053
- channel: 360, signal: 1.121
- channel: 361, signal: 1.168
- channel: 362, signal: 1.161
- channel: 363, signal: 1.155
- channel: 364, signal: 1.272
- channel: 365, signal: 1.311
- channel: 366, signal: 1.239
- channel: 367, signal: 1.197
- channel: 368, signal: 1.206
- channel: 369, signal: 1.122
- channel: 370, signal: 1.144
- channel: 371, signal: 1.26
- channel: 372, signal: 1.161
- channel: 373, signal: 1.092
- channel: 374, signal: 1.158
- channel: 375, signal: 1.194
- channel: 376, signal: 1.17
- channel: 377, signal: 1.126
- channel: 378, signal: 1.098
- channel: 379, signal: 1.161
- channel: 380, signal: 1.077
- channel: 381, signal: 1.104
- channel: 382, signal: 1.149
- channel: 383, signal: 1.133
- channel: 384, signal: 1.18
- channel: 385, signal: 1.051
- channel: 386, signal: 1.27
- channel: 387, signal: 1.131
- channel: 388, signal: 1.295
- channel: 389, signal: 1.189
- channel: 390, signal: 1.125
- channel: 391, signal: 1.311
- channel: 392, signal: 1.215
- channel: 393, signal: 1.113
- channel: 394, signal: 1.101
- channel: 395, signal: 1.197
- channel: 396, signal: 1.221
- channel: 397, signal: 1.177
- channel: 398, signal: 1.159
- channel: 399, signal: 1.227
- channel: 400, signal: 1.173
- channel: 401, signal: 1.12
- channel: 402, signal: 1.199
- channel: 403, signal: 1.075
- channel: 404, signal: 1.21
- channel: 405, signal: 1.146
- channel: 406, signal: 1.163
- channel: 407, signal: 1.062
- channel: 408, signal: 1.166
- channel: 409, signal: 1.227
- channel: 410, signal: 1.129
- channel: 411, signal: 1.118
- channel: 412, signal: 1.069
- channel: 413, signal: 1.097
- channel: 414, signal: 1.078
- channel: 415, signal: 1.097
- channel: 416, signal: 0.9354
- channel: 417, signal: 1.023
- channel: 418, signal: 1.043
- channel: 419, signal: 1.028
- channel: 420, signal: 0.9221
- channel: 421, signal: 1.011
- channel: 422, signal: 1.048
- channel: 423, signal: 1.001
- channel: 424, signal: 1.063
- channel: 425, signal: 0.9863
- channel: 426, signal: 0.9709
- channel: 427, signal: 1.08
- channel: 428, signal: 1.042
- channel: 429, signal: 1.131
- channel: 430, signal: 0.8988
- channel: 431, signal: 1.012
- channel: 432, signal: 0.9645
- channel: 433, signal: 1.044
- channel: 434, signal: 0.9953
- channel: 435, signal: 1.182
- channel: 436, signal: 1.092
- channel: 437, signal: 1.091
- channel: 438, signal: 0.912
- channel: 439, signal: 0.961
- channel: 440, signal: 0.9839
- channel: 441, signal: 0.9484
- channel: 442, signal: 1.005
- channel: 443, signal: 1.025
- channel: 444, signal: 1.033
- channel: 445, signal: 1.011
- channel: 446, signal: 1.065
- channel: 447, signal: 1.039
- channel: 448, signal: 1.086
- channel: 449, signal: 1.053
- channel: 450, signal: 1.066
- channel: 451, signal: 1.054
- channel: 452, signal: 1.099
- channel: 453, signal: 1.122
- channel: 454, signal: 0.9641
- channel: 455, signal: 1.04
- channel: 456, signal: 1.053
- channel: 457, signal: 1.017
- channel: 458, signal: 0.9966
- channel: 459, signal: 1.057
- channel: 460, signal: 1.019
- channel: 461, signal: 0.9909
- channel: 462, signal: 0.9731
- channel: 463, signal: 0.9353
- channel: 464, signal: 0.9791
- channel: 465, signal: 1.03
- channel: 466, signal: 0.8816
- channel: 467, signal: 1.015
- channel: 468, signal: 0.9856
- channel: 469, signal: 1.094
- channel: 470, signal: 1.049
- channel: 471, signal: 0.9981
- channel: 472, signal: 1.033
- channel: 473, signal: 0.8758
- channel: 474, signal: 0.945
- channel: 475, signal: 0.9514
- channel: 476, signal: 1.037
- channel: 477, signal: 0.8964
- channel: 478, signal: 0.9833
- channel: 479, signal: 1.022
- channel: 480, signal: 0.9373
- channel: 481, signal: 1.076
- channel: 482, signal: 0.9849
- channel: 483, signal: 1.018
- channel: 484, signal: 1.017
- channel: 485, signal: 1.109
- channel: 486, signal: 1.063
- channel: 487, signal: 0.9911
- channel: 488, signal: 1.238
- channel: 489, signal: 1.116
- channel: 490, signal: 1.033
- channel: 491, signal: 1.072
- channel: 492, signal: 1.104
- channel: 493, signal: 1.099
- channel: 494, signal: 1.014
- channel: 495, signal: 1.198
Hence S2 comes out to 7.14 ch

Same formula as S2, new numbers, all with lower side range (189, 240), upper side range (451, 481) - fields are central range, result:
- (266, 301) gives 6.3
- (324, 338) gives 1.6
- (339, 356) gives -1.0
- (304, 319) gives 6.2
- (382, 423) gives -2.1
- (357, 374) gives -1.0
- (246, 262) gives -0.8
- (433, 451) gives -0.1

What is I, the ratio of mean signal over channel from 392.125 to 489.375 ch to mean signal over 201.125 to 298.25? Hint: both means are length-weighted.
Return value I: 0.9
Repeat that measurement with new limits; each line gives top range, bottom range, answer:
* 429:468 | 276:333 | 1.20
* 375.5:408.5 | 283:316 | 1.55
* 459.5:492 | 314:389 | 0.92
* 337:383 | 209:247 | 0.94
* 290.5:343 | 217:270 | 0.67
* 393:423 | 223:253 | 0.89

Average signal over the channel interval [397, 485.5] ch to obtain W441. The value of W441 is 1.04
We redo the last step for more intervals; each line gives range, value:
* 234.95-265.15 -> 1.3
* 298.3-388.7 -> 1.03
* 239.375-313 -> 1.05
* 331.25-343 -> 1.1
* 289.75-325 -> 0.749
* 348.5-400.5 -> 1.19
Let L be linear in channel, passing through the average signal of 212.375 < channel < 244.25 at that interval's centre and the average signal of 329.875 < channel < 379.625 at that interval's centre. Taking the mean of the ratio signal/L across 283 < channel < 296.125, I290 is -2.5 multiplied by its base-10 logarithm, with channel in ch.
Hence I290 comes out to 0.35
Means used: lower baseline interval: 1.25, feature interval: 0.874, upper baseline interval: 1.16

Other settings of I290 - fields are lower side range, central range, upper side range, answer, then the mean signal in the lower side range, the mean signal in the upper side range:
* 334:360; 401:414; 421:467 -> -0.055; 1.17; 1.02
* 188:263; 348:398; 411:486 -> -0.075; 1.29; 1.02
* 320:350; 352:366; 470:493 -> -0.167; 1.06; 1.03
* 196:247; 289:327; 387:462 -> 0.482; 1.27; 1.08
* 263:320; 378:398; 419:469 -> -0.189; 0.91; 1.02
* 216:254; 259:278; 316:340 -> -0.097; 1.25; 0.984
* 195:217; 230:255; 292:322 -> -0.148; 1.31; 0.718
